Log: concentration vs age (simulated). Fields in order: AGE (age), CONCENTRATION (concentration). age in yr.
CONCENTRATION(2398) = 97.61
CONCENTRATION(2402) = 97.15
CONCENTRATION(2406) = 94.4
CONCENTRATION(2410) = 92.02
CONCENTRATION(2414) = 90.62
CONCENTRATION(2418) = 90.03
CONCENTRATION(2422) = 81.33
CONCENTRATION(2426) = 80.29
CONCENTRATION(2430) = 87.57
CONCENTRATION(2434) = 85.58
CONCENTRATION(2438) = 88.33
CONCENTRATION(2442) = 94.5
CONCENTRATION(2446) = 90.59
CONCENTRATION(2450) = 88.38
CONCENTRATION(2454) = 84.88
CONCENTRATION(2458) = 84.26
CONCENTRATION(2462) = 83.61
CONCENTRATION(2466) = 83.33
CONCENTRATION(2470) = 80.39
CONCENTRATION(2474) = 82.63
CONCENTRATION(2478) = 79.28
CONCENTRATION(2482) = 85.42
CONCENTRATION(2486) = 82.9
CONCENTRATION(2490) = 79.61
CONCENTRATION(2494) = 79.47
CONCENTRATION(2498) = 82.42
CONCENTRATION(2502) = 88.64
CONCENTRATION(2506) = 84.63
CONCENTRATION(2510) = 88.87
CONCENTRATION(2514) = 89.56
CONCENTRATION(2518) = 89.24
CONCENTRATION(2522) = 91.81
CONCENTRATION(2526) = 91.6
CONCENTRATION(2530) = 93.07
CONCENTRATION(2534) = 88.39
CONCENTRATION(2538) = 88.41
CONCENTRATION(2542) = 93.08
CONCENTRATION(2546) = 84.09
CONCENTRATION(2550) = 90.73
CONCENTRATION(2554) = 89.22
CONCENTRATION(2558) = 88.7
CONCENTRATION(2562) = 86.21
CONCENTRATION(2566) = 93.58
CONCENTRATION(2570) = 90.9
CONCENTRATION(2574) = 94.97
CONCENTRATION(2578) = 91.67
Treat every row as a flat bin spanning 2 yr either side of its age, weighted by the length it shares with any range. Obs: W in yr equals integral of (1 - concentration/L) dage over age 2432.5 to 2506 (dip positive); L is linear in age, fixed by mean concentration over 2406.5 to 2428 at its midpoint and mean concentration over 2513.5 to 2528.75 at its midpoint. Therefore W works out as 3.6 yr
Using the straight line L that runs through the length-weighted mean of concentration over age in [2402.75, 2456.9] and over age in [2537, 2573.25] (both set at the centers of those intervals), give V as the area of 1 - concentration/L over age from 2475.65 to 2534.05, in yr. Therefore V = 1.94 yr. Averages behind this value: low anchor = 88.5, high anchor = 89.7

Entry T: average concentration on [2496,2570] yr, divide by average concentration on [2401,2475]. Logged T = 1.0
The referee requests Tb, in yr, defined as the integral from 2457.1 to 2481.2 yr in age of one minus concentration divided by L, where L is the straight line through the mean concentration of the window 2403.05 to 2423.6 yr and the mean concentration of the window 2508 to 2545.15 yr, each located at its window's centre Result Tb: 2.1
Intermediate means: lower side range 90.2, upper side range 90.3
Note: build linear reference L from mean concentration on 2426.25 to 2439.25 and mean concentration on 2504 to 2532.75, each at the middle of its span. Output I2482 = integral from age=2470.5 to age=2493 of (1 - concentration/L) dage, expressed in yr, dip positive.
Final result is 1.7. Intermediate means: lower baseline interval 86.2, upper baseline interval 89.8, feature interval 81.8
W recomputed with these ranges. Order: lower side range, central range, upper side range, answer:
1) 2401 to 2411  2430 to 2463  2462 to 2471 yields -0.5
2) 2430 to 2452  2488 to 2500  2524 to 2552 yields 1.2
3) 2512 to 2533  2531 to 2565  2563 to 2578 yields 1.1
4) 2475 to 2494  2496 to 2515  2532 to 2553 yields -0.5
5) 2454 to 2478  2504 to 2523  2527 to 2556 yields -0.3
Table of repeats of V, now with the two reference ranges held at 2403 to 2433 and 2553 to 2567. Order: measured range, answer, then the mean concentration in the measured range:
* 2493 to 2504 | 0.6 yr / 83.9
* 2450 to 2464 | 0.6 yr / 84.8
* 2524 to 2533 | -0.3 yr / 91.9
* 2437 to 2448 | -0.4 yr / 91.4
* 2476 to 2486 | 0.7 yr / 82.5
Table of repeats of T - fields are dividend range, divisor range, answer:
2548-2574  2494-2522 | 1.04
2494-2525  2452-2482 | 1.06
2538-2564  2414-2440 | 1.03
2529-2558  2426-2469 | 1.03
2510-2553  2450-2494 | 1.09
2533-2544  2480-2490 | 1.08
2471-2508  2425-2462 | 0.95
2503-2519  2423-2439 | 1.04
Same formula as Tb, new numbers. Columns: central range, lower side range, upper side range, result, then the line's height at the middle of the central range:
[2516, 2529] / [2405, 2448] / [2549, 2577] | -0.1 yr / 90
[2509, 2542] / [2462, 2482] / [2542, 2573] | -1.4 yr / 86.7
